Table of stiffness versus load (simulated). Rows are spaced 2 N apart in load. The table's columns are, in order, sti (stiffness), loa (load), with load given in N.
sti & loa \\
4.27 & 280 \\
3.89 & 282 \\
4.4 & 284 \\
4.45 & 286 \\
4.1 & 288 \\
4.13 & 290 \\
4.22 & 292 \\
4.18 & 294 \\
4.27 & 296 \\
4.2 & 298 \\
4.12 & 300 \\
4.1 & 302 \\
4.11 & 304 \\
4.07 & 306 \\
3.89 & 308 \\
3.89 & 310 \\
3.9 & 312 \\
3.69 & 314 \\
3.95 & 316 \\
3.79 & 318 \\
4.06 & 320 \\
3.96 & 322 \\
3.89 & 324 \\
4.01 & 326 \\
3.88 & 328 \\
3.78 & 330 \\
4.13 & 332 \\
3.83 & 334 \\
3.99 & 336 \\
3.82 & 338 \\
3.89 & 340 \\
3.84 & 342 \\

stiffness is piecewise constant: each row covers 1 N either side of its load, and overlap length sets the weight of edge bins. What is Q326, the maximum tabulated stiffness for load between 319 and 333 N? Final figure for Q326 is 4.13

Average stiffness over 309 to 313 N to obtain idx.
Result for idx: 3.9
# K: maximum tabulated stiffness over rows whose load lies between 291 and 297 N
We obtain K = 4.27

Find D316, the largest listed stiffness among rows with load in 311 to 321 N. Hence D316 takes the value 4.06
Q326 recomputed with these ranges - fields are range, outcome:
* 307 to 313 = 3.9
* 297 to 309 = 4.2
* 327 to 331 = 3.88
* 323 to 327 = 4.01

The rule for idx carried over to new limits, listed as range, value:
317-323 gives 3.94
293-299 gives 4.22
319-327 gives 3.98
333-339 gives 3.88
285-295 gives 4.22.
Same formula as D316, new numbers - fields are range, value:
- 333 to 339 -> 3.99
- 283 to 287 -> 4.45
